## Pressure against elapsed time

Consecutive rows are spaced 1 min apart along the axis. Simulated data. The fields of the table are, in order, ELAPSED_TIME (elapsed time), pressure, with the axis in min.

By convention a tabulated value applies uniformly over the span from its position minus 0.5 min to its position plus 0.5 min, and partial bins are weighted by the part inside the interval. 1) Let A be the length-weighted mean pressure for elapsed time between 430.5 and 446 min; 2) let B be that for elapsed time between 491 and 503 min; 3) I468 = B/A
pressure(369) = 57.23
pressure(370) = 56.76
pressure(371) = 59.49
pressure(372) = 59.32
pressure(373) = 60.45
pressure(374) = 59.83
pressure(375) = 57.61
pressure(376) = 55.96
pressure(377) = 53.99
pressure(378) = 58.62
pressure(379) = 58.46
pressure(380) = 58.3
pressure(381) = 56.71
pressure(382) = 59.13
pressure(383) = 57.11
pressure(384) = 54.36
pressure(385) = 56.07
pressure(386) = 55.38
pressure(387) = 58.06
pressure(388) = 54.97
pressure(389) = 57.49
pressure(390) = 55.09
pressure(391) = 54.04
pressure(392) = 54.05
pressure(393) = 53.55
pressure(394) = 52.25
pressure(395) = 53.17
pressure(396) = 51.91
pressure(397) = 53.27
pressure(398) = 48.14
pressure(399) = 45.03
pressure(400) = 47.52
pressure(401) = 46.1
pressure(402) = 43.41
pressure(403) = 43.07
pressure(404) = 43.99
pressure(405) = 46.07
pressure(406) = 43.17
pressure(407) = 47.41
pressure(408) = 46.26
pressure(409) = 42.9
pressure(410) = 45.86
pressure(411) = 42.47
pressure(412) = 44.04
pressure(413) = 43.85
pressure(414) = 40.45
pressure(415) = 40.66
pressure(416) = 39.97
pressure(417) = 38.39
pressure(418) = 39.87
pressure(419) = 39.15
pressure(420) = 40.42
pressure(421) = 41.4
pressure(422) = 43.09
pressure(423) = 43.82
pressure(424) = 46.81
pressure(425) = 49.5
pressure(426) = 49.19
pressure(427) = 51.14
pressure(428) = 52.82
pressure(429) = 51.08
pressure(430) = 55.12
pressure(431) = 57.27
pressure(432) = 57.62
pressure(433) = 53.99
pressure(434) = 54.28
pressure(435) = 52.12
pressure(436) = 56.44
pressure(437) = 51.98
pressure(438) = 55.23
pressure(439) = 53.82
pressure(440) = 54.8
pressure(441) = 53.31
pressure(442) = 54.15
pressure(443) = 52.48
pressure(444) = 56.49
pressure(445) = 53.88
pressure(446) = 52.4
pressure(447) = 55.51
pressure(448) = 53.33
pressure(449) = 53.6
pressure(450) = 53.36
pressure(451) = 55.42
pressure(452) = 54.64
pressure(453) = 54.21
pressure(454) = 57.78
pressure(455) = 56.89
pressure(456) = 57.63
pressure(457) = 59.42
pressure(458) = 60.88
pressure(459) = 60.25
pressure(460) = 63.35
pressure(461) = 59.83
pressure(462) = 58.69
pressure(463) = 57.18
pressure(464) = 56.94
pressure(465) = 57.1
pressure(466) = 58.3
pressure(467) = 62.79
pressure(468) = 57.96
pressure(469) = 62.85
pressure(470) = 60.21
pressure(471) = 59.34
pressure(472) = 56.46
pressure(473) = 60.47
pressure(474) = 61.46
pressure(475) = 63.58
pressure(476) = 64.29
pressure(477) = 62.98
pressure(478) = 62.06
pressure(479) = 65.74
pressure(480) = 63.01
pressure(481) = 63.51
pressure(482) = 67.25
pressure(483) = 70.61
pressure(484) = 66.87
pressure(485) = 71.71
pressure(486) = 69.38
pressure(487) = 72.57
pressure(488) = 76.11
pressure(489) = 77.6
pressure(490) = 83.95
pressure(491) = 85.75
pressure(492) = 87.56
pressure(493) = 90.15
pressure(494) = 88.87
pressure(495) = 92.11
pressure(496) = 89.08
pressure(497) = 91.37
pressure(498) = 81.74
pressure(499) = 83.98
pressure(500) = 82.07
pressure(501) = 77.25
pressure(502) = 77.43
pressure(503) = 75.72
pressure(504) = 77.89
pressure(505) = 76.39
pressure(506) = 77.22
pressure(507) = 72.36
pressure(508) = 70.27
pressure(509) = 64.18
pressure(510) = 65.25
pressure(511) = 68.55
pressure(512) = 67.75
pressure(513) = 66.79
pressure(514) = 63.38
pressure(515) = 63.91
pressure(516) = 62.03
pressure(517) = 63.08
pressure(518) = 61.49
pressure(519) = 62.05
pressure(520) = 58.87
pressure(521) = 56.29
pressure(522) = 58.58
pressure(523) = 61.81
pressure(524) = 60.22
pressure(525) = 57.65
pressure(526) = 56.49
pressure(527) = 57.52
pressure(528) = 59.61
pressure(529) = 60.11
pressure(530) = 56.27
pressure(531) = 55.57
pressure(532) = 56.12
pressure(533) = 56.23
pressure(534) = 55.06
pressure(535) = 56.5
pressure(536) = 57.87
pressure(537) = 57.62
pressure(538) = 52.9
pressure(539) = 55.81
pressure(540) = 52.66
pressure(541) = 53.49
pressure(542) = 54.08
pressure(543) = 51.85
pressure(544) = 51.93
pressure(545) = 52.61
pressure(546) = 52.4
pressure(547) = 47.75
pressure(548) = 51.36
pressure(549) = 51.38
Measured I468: 1.56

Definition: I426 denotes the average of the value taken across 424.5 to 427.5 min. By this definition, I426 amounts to 49.9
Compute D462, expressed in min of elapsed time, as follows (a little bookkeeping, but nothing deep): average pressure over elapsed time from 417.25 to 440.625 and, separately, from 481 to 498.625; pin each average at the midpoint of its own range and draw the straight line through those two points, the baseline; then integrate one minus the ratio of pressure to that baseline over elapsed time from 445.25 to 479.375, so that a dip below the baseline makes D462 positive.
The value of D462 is 3.9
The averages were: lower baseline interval 49.9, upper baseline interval 79.7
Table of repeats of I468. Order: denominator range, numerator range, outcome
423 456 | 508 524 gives 1.18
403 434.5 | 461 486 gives 1.35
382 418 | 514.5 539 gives 1.20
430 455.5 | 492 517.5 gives 1.39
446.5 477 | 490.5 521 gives 1.27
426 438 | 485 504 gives 1.52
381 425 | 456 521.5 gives 1.44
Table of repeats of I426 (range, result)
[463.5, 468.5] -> 58.6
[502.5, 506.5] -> 76.8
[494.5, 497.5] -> 90.9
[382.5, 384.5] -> 55.7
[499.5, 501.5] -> 79.7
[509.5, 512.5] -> 67.2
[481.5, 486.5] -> 69.2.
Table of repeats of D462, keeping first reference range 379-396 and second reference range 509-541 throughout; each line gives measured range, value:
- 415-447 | 3.8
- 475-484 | -1.0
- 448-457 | 0.3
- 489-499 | -4.9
